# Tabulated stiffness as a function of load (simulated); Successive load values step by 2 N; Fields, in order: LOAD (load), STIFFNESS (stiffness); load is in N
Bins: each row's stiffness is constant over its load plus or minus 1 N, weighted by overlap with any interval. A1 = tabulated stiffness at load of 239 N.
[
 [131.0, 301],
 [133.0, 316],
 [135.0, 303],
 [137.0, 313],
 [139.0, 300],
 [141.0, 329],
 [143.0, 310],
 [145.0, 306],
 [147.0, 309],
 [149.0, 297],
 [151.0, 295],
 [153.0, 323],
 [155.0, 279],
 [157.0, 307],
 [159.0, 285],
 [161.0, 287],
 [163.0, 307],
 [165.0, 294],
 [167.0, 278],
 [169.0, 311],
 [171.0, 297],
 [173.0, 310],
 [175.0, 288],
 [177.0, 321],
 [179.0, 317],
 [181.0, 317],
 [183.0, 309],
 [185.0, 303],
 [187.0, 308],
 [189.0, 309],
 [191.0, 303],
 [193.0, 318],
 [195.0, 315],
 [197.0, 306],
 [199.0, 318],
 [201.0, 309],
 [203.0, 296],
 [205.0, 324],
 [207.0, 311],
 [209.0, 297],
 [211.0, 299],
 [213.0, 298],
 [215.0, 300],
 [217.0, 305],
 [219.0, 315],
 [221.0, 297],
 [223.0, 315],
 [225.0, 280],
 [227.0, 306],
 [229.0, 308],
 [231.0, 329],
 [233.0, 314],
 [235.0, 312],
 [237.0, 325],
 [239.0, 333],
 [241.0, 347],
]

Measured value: 333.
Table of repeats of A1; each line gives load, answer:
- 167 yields 278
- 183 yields 309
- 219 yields 315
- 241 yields 347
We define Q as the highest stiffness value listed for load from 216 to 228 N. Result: 315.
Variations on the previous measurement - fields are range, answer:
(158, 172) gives 311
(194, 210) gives 324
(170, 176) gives 310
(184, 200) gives 318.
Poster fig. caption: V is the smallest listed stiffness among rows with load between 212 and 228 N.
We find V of 280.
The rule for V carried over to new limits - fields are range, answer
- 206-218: 297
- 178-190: 303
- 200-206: 296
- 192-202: 306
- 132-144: 300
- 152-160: 279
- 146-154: 295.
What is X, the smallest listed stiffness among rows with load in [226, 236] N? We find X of 306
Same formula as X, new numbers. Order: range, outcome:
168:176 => 288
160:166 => 287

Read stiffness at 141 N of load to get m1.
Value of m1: 329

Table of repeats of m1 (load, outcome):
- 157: 307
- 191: 303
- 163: 307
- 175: 288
